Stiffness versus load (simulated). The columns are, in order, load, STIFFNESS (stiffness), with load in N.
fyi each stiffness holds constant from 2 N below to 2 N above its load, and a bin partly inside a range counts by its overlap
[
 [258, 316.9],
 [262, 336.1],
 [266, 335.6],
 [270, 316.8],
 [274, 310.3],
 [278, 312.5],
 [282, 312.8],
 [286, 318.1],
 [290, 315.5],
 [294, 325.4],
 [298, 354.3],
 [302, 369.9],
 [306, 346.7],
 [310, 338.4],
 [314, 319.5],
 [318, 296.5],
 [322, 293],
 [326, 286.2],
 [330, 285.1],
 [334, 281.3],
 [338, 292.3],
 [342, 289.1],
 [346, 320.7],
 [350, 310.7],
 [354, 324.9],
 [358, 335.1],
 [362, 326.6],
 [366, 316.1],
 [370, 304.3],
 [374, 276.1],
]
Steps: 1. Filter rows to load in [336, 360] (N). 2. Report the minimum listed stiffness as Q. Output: 289.1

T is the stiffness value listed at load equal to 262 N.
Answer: 336.1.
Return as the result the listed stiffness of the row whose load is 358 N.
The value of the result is 335.1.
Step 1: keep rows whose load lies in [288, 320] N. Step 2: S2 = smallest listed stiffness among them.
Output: 296.5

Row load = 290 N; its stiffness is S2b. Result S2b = 315.5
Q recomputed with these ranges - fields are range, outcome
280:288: 312.8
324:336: 281.3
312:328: 286.2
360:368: 316.1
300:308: 346.7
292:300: 325.4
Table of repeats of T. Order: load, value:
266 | 335.6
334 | 281.3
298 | 354.3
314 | 319.5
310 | 338.4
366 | 316.1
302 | 369.9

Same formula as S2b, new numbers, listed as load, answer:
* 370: 304.3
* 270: 316.8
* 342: 289.1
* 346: 320.7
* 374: 276.1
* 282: 312.8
